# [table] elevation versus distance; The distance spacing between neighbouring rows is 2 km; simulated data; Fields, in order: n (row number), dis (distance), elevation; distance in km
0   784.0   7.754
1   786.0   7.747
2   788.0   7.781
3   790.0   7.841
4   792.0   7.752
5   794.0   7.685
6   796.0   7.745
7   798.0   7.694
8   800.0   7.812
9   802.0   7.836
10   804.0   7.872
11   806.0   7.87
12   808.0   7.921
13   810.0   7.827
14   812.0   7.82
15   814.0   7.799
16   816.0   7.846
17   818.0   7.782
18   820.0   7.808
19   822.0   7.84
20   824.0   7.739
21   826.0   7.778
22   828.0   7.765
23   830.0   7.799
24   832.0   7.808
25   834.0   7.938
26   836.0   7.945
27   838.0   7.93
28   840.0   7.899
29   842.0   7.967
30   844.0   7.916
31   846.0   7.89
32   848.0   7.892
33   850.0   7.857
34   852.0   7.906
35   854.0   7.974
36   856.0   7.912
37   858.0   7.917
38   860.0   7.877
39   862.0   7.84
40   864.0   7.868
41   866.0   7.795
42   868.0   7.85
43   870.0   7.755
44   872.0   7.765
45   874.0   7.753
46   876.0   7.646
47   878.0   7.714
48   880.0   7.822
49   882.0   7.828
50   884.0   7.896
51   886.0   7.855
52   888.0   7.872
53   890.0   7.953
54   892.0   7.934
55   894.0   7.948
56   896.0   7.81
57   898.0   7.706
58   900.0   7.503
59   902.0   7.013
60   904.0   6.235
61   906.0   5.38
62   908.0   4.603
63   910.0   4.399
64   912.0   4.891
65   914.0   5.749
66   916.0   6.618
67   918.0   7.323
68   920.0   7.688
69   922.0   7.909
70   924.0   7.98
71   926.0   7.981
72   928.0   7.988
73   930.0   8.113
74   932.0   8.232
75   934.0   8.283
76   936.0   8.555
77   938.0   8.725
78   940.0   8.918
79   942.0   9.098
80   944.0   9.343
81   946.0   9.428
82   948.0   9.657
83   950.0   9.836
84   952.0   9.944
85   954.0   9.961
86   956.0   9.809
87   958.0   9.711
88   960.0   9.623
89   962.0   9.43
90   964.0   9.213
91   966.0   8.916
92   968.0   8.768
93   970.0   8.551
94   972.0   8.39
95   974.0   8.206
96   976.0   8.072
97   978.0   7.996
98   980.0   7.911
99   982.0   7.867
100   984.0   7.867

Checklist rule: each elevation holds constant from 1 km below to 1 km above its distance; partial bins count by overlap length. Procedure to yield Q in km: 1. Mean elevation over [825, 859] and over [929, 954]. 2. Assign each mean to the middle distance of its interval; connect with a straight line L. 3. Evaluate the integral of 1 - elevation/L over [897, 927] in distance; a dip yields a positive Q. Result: 7.3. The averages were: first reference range 7.89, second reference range 9.05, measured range 6.6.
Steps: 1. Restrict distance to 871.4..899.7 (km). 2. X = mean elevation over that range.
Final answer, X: 7.81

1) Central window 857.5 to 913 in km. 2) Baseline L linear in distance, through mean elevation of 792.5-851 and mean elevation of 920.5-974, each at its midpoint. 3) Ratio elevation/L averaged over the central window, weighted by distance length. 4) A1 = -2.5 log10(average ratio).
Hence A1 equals 0.15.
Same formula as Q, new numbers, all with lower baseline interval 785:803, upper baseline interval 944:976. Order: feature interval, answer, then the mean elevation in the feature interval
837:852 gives 0.57 km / 7.91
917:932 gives 1.78 km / 7.88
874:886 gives 1.06 km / 7.79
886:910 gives 4.65 km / 7.01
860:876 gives 1.20 km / 7.8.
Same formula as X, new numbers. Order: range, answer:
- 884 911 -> 6.97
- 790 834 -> 7.8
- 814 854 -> 7.86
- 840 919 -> 7.38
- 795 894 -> 7.84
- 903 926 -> 6.33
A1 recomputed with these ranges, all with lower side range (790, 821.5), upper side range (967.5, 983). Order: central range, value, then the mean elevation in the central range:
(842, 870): 0.01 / 7.88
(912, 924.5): 0.16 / 6.99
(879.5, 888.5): 0.02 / 7.86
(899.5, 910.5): 0.35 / 5.85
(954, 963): -0.18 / 9.68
